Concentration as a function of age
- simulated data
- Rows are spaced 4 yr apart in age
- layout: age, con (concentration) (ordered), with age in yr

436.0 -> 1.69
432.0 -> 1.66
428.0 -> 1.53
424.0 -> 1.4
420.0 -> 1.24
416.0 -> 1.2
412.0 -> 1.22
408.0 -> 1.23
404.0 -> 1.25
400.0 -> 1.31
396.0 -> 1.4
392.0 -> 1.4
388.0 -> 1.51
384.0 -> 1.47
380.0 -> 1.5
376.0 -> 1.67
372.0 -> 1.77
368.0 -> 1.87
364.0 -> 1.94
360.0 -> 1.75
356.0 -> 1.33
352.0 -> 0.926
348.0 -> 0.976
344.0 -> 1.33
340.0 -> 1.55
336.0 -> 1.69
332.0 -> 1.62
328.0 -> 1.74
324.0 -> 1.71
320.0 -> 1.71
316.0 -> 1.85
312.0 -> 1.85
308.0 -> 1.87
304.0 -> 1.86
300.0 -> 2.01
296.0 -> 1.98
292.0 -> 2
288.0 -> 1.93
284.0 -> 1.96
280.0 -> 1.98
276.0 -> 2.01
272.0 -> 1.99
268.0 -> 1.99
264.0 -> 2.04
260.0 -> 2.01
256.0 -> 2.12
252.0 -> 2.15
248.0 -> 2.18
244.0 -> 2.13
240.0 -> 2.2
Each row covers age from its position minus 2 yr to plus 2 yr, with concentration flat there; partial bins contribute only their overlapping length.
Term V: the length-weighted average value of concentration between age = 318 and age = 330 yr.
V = 1.72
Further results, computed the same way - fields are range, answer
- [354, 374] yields 1.73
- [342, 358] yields 1.14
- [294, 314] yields 1.91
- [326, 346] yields 1.59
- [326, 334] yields 1.68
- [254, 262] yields 2.06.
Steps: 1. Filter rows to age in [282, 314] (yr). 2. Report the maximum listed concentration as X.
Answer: 2.01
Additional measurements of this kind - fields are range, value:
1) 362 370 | 1.94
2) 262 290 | 2.04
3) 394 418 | 1.4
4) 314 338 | 1.85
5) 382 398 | 1.51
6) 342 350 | 1.33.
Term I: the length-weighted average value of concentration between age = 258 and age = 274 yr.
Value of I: 2.01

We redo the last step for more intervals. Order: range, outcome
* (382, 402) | 1.42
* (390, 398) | 1.4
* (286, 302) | 1.98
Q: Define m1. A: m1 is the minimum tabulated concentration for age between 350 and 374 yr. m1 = 0.926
